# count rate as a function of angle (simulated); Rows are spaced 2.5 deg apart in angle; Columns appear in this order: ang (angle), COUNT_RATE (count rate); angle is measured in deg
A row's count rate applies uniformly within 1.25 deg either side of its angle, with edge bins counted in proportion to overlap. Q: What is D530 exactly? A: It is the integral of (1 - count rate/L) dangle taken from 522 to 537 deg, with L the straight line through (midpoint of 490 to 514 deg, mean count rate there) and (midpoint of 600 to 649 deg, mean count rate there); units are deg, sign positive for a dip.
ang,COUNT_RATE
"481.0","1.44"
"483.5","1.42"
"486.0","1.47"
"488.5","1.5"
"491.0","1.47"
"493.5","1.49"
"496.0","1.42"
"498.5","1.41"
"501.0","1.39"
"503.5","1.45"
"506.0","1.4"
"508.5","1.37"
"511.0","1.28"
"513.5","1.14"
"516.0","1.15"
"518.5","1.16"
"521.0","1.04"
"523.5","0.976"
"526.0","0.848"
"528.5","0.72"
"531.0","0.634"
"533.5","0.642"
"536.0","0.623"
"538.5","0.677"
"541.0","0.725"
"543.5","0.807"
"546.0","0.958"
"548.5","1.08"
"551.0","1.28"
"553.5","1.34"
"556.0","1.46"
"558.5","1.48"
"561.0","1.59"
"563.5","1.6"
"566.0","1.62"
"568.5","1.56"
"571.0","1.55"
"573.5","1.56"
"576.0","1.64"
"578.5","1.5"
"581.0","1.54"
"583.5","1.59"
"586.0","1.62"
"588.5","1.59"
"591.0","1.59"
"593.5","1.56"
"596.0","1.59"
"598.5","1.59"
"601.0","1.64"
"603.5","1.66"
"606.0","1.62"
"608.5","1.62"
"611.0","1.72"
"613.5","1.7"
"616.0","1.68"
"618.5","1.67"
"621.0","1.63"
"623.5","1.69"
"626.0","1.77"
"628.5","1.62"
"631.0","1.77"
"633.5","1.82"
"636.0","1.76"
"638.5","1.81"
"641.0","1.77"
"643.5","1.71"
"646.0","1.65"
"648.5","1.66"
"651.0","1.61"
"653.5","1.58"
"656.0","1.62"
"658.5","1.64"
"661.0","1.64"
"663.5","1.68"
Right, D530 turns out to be 7.30 deg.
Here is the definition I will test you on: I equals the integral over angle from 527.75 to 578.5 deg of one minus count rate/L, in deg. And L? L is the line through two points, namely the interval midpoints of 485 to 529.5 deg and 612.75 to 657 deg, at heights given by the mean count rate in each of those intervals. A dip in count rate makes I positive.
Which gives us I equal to 8.6 deg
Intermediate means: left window 1.26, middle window 1.19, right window 1.7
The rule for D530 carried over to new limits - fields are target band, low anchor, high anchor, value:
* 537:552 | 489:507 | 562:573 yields 6.11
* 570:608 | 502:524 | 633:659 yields -2.48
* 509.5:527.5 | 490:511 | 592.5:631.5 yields 4.58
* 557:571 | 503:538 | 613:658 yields -3.24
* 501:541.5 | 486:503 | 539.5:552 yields 6.90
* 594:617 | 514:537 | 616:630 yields -1.65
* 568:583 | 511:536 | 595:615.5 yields -1.93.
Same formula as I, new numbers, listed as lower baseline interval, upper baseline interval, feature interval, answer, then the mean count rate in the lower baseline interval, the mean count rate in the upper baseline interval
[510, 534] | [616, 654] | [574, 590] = -2.6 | 0.966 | 1.7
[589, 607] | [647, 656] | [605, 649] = -2.5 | 1.61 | 1.62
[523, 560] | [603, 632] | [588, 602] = -1.2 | 0.954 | 1.68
